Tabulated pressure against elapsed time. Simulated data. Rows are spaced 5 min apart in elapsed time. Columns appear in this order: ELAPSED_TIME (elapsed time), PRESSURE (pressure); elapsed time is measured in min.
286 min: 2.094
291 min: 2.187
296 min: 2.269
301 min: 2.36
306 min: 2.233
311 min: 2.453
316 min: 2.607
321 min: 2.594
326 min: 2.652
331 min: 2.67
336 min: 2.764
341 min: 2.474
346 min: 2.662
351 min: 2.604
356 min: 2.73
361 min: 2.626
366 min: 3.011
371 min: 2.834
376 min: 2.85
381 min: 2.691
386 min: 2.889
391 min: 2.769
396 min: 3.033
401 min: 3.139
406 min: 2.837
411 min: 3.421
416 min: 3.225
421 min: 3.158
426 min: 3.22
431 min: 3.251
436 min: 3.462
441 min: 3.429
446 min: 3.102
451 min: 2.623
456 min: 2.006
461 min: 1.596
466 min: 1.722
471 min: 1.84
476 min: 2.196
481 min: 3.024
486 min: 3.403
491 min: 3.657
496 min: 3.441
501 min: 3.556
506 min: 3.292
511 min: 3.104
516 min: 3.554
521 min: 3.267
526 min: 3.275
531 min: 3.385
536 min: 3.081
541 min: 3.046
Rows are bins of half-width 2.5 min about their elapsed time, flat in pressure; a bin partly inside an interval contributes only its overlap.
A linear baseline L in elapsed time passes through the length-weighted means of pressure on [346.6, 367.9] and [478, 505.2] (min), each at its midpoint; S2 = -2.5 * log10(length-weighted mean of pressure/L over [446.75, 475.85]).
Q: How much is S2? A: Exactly 0.50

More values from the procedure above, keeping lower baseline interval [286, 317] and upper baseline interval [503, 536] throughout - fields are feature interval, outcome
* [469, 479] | 0.43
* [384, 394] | -0.05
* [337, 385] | -0.06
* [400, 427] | -0.12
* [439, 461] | 0.13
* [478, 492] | -0.05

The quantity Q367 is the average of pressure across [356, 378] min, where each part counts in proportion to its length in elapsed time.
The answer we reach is 2.82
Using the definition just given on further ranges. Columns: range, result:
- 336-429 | 2.9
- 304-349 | 2.57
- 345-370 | 2.74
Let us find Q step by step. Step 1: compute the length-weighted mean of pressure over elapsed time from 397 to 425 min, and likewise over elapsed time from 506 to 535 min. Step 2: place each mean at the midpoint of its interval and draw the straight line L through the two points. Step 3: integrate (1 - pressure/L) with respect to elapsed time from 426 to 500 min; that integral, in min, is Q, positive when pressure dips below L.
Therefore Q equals 9.7 min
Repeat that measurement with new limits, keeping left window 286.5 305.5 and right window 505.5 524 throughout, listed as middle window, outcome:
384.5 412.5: -2.6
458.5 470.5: 5.4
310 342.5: -3.0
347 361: -0.7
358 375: -1.5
